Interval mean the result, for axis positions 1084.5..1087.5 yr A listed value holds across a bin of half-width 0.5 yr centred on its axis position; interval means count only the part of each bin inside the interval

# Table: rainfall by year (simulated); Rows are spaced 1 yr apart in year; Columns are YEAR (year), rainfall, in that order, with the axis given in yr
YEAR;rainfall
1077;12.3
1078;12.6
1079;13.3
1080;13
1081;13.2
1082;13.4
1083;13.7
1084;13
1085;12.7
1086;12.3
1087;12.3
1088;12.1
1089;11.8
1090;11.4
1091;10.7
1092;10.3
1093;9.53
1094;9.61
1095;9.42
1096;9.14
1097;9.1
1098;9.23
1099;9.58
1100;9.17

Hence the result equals 12.4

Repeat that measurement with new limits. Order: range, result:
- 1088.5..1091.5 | 11.3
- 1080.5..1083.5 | 13.4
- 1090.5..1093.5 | 10.2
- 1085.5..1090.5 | 12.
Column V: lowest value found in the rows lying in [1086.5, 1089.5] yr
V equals 11.8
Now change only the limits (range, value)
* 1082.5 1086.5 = 12.3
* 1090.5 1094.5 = 9.53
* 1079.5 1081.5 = 13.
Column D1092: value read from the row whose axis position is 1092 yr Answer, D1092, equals 10.3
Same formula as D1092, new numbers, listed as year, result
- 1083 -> 13.7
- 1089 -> 11.8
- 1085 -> 12.7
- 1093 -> 9.53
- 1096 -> 9.14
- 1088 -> 12.1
